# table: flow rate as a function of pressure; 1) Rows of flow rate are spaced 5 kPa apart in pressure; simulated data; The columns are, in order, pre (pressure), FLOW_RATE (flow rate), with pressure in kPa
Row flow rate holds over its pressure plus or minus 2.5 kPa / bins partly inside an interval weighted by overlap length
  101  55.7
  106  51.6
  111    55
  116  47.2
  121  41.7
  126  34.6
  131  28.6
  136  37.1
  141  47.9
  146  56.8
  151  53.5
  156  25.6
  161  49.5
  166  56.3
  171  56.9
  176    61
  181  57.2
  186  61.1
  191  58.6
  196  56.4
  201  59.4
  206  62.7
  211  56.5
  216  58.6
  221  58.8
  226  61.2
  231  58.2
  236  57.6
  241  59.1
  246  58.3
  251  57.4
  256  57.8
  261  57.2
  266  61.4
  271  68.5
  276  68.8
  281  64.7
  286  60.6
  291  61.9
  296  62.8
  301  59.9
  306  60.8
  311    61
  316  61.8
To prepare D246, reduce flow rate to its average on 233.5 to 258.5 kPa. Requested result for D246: 58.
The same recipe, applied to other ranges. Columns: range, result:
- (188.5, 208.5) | 59.3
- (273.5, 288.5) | 64.7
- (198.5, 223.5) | 59.2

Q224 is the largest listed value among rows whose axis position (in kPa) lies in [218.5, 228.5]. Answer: 61.2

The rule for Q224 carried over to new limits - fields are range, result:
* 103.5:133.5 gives 55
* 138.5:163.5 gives 56.8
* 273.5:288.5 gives 68.8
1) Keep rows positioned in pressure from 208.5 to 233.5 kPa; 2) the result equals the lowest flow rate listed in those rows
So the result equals 56.5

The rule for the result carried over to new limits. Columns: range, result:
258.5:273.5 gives 57.2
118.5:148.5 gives 28.6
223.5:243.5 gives 57.6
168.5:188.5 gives 56.9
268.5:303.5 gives 59.9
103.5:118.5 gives 47.2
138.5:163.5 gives 25.6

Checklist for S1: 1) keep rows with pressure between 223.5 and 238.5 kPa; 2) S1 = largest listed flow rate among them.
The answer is 61.2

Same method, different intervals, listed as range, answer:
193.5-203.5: 59.4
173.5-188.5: 61.1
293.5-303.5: 62.8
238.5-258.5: 59.1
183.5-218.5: 62.7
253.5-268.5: 61.4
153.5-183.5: 61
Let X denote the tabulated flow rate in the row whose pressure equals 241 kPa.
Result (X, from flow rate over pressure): 59.1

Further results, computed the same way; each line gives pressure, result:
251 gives 57.4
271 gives 68.5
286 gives 60.6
